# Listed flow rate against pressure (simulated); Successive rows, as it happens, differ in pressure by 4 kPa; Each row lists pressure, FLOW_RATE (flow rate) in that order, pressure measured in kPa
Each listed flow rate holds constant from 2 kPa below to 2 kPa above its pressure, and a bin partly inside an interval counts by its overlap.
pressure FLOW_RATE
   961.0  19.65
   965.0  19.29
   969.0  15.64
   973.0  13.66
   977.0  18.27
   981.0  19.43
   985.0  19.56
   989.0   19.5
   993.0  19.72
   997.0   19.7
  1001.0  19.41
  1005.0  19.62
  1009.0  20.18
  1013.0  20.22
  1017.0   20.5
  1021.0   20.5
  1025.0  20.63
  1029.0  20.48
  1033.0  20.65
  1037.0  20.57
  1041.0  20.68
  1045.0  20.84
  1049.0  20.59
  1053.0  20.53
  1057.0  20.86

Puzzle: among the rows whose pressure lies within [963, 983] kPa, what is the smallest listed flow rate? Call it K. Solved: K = 13.66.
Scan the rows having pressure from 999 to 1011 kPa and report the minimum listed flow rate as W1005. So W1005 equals 19.41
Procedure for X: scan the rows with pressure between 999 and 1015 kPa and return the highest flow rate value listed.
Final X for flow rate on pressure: 20.22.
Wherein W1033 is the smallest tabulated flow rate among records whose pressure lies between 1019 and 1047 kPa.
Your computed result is 20.48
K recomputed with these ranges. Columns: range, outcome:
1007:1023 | 20.18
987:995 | 19.5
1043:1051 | 20.59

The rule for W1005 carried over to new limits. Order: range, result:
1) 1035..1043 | 20.57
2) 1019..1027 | 20.5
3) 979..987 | 19.43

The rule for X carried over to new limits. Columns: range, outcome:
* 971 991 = 19.56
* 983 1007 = 19.72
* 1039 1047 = 20.84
